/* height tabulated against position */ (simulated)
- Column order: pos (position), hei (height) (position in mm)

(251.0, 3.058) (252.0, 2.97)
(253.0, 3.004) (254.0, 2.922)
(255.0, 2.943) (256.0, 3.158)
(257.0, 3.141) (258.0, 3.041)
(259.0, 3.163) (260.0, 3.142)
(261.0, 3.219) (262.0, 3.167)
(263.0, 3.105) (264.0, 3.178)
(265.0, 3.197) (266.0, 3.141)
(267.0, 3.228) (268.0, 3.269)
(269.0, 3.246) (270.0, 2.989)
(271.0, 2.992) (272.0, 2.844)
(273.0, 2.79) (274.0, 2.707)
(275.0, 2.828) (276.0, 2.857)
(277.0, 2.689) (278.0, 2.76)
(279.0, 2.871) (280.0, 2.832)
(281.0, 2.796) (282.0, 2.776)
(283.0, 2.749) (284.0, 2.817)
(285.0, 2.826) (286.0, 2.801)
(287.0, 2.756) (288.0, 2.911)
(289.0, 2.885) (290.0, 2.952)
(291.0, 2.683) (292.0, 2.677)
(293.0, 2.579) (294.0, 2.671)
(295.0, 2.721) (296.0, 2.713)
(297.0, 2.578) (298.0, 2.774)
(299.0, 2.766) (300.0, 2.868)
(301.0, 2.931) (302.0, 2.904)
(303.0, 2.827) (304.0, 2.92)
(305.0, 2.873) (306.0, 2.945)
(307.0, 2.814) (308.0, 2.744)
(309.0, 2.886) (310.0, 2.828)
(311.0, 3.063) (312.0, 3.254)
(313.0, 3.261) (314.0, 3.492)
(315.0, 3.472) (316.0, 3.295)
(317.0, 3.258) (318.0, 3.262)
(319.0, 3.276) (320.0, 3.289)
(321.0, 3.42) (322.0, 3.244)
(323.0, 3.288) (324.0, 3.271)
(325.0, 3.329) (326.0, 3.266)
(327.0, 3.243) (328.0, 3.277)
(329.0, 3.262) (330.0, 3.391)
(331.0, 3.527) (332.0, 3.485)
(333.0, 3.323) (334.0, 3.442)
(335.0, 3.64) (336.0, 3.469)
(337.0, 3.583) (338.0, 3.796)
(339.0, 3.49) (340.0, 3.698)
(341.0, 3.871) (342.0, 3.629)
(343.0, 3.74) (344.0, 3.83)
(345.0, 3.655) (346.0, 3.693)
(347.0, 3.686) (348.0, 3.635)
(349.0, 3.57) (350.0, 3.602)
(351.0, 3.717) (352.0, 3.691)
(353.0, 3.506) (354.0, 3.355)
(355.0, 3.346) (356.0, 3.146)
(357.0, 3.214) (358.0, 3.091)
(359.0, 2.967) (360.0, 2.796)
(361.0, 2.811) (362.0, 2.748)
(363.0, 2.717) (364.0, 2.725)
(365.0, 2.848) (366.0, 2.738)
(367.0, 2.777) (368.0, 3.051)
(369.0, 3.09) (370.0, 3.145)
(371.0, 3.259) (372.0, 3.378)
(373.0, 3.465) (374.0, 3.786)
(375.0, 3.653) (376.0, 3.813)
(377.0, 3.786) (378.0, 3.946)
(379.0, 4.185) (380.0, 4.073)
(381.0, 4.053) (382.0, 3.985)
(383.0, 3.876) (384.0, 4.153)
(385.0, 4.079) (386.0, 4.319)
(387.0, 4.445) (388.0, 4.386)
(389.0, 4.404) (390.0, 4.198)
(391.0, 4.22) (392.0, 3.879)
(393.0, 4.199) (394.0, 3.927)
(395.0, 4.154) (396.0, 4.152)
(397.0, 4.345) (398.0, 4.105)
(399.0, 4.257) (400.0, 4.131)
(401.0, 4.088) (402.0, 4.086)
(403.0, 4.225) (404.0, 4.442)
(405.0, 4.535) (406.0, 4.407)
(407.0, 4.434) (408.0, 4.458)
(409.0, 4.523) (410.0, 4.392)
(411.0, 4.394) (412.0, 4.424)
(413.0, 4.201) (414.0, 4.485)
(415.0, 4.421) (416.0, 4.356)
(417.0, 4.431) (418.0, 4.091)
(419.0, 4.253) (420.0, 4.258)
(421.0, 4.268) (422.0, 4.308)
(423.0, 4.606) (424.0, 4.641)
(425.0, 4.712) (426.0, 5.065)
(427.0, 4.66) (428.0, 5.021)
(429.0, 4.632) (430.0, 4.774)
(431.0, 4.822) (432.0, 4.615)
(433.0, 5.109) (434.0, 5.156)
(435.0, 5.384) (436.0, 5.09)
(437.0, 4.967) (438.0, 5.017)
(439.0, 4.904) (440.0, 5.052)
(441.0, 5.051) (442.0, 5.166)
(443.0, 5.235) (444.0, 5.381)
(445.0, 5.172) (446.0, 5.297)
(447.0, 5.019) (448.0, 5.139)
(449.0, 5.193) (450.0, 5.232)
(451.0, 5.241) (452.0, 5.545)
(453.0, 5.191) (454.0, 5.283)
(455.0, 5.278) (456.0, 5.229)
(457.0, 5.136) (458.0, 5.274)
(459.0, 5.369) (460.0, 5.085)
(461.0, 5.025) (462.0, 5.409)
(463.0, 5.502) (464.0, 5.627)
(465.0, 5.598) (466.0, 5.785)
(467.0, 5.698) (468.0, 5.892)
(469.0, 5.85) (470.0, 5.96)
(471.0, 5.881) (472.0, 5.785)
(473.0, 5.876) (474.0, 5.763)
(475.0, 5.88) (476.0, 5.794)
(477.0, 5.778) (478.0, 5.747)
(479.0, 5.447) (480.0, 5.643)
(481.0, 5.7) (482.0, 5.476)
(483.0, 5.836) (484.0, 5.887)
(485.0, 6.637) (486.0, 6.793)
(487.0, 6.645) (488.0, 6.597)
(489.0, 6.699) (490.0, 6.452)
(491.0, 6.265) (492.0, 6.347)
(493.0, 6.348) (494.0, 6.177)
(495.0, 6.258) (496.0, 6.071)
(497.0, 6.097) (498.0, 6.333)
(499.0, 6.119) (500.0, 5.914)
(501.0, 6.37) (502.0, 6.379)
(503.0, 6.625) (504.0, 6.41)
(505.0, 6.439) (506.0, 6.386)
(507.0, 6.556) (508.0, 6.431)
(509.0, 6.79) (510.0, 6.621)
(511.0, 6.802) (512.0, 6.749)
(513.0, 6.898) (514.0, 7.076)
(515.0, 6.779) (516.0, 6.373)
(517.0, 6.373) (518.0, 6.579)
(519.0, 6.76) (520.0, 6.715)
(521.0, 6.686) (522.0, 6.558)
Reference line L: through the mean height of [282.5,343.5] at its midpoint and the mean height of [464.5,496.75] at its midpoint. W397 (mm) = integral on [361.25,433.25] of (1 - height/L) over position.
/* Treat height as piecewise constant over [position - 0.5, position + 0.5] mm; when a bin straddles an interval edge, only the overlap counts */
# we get 8.1 mm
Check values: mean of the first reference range 3.13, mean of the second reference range 6.02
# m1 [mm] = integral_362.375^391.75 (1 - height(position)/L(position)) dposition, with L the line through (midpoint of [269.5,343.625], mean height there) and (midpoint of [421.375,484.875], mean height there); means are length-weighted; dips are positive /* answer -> 3.5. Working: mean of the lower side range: 3.08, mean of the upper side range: 5.31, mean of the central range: 3.67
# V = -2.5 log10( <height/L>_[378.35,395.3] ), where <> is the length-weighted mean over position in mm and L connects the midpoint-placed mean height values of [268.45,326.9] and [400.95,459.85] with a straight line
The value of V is 0.01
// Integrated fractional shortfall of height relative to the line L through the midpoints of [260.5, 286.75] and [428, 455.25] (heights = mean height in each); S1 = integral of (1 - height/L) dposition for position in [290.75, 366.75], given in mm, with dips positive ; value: 9.28 mm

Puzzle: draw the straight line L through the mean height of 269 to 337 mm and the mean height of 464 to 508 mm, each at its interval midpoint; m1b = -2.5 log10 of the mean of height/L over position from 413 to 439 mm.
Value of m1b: 0.09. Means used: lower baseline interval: 3.02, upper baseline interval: 6.1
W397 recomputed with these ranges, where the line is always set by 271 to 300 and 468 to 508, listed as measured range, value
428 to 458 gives 1.52 mm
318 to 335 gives 0.57 mm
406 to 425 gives 2.07 mm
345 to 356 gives 0.82 mm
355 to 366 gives 3.01 mm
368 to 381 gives 1.93 mm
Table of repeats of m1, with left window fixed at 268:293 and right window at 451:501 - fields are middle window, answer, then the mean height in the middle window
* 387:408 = 1.8 mm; 4.24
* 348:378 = 6.2 mm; 3.25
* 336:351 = 0.5 mm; 3.67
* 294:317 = 2.0 mm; 2.95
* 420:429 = 0.7 mm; 4.64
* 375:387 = 1.0 mm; 4.03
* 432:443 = 0.4 mm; 5.07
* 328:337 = 0.5 mm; 3.44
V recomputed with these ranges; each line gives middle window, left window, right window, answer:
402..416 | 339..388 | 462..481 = 0.01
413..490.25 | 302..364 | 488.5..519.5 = 0.04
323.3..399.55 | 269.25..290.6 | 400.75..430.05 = 0.06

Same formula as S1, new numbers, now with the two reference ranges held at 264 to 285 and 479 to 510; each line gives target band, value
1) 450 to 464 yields 1.0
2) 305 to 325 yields 2.1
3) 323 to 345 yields 1.9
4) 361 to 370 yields 3.0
